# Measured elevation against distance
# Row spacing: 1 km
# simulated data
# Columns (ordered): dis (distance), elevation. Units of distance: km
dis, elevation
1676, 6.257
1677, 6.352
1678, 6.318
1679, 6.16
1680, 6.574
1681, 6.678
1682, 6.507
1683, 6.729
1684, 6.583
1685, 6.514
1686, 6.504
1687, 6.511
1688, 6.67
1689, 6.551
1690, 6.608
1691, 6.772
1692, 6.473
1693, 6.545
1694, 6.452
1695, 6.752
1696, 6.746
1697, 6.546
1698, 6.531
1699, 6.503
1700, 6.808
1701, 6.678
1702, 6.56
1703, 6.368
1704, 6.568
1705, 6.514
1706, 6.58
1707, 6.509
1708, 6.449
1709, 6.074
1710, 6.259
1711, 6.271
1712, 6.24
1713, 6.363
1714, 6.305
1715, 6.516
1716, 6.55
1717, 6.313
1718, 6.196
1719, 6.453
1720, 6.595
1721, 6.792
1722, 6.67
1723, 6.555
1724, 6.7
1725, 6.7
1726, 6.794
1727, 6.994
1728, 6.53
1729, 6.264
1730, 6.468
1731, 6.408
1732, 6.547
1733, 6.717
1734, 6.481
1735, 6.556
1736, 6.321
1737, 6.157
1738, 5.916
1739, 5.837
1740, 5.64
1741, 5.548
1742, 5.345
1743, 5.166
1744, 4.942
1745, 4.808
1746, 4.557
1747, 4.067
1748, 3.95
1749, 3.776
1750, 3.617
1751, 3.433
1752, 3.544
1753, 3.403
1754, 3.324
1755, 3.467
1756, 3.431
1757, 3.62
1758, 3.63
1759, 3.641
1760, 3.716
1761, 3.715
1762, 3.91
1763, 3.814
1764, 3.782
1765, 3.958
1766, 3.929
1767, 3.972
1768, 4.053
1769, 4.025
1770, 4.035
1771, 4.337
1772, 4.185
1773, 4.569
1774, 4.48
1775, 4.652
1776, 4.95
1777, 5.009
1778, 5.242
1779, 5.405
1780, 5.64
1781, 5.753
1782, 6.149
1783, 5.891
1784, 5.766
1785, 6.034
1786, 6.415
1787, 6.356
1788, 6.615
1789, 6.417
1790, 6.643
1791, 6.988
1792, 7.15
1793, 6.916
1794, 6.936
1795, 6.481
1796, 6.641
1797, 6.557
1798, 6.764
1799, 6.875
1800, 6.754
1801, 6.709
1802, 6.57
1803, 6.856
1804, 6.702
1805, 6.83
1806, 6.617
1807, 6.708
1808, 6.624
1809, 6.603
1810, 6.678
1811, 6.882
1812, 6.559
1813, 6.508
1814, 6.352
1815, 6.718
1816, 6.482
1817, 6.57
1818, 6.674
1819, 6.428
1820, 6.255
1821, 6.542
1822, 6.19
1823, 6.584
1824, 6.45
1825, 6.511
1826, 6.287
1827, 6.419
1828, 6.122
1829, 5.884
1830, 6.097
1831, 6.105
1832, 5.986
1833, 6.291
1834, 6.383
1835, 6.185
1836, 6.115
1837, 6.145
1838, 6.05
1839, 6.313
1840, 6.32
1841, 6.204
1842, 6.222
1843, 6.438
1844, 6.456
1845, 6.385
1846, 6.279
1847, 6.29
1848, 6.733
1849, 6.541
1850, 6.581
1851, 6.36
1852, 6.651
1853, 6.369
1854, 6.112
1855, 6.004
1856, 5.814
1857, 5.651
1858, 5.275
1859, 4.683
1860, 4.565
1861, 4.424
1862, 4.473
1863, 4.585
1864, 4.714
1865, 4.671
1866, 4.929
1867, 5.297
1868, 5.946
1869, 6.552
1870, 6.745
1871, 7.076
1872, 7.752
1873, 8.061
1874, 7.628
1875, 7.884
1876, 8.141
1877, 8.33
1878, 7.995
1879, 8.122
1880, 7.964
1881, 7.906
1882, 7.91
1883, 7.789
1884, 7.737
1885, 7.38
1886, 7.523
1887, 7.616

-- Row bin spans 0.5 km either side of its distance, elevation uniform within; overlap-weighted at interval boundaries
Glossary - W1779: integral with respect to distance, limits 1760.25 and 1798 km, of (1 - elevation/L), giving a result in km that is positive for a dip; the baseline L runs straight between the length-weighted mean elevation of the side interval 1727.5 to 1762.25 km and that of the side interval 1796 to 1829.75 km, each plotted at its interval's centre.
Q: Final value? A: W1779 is 2.76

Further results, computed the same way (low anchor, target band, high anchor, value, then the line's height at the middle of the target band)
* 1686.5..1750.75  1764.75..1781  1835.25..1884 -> 4.4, 6.27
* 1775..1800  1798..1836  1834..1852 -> -1.2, 6.28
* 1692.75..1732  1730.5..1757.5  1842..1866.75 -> 6.1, 6.34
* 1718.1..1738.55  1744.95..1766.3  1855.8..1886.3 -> 9.1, 6.53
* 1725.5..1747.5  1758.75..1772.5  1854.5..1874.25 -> 4.5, 5.87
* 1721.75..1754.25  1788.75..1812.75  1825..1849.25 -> -3.0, 5.99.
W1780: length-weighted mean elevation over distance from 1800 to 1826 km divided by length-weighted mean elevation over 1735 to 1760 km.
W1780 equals 1.47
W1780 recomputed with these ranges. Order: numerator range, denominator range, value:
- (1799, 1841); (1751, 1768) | 1.75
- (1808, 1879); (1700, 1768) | 1.16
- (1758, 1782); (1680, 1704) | 0.67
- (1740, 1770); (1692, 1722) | 0.62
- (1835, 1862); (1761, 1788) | 1.23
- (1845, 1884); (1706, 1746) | 1.04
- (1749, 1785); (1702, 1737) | 0.66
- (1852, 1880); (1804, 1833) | 0.97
